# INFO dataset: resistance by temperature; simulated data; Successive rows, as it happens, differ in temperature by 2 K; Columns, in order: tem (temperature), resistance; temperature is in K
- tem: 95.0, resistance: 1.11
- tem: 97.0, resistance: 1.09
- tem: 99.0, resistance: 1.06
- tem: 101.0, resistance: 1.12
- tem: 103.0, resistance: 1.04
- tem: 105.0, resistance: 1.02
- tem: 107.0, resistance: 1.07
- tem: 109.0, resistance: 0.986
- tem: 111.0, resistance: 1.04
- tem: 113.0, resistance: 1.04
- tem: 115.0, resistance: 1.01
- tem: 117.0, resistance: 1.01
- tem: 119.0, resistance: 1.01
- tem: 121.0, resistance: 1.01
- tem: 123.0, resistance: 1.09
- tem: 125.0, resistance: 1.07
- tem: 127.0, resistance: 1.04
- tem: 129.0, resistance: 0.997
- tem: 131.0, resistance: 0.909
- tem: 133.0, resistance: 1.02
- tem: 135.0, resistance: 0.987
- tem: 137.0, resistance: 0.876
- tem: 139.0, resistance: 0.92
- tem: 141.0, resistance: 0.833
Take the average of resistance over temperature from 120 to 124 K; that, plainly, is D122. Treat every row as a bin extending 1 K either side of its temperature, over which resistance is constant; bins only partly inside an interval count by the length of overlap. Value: 1.05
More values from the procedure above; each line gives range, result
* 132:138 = 0.961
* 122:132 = 1.02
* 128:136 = 0.978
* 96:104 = 1.08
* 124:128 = 1.06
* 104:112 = 1.03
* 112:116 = 1.02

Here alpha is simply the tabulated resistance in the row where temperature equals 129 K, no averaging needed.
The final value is 0.997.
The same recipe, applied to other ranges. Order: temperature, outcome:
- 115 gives 1.01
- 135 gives 0.987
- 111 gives 1.04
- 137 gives 0.876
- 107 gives 1.07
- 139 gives 0.92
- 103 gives 1.04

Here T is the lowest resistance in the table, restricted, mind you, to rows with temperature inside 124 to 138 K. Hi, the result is 0.876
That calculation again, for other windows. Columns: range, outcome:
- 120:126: 1.01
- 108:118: 0.986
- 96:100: 1.06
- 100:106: 1.02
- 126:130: 0.997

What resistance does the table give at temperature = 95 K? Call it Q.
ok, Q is 1.11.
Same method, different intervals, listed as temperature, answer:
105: 1.02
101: 1.12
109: 0.986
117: 1.01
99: 1.06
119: 1.01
